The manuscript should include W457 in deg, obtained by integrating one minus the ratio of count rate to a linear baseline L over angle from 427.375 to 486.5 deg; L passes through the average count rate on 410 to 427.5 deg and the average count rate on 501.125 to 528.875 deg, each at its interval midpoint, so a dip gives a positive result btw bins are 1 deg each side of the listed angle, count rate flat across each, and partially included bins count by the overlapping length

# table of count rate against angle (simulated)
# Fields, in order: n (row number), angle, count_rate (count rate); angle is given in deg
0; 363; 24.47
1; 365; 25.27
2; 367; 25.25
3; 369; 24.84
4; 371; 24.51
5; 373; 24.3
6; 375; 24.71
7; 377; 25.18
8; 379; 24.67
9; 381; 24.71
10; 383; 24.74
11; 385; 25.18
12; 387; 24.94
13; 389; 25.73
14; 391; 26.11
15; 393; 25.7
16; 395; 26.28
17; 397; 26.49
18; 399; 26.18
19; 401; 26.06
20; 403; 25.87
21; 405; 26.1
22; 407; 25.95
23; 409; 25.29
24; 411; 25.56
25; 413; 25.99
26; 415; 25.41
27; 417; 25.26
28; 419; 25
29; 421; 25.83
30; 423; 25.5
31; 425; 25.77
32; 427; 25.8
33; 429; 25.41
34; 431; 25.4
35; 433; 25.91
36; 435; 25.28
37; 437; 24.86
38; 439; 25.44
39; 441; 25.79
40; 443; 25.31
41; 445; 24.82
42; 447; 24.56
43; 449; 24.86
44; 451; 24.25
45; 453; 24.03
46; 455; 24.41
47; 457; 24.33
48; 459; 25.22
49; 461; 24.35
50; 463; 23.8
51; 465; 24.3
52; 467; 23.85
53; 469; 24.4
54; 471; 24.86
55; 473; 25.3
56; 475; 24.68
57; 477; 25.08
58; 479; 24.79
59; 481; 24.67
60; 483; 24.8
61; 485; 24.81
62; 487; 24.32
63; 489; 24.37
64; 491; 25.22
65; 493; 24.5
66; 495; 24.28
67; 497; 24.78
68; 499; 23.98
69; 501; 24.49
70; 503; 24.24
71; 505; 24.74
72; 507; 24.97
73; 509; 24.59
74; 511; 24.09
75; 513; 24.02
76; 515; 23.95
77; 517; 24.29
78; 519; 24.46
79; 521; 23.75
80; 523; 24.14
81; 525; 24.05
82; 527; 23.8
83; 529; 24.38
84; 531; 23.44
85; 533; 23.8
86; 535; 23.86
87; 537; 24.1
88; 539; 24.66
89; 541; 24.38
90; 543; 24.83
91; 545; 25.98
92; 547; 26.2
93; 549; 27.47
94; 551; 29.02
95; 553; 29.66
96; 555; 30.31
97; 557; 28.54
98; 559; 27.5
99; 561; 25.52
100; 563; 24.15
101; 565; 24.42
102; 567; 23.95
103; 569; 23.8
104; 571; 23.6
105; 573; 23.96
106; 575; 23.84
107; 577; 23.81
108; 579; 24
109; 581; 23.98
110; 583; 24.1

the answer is 0.5 deg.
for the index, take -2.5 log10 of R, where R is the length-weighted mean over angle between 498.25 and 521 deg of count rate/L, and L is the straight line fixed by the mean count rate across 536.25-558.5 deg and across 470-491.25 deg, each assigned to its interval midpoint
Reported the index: 0.060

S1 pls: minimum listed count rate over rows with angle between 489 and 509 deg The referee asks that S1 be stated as 23.98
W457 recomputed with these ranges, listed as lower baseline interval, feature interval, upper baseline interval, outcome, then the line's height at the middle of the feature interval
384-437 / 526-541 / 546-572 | 1.3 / 26.3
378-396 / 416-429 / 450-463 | -0.3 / 24.9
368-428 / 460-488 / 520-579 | 0.8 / 25.3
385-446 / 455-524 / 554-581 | 2.5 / 25.4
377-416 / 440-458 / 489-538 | 0.2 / 25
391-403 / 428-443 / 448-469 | -0.3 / 25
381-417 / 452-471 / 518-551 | 0.7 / 25.2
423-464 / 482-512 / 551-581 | 0.8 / 25.2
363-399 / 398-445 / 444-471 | -1.5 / 24.8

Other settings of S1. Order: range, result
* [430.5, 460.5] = 24.03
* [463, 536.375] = 23.44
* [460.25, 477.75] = 23.8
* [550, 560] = 27.5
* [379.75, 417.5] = 24.71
